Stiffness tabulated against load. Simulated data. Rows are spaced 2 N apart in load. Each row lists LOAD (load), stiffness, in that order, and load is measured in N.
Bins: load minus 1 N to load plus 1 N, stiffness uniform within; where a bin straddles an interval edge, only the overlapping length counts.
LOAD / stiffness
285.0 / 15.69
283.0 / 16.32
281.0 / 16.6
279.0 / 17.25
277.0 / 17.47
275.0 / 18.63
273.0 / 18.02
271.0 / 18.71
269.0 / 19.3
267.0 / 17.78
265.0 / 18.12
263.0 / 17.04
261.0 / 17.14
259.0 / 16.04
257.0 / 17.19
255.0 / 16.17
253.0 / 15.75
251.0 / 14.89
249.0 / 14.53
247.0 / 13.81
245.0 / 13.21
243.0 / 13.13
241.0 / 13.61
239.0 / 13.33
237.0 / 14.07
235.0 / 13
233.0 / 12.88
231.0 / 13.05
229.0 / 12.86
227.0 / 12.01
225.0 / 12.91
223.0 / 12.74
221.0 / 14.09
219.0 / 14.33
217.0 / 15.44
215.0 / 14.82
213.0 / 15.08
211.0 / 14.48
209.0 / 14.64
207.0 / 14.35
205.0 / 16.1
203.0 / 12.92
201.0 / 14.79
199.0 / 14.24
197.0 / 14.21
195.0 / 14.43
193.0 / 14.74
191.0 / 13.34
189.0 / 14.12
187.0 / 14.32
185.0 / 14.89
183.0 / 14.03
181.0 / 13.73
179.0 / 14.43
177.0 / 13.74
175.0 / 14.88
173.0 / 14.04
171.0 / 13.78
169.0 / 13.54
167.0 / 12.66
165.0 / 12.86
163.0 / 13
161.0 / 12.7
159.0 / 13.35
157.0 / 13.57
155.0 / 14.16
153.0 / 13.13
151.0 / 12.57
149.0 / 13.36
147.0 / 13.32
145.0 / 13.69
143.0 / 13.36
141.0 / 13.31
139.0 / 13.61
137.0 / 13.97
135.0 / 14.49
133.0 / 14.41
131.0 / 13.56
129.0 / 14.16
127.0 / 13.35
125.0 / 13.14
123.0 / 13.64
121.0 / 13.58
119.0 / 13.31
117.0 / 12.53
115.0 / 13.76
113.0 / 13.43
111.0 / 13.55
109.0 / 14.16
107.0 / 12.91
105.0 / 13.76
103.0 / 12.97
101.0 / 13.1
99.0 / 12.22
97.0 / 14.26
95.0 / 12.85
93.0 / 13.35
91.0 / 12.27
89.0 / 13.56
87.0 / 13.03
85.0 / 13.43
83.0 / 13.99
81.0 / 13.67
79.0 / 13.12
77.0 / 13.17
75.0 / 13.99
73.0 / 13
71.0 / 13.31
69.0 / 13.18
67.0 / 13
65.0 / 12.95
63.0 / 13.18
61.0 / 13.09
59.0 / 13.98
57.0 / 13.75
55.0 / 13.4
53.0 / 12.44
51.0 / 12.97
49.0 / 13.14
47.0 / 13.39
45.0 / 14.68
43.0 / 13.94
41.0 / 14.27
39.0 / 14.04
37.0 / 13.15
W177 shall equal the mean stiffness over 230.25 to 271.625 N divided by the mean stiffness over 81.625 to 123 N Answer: 1.15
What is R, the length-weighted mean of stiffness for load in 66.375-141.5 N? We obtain 13.4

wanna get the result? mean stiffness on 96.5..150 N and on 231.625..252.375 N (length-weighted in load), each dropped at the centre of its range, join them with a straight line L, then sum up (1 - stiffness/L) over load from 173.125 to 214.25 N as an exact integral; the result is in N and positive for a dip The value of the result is -2.3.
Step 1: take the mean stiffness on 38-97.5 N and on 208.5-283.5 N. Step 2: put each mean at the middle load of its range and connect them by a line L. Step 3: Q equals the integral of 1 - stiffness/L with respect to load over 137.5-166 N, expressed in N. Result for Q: 2.0 N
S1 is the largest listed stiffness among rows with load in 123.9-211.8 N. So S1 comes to 16.1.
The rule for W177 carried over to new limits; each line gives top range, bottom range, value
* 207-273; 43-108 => 1.12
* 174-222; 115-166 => 1.07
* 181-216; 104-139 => 1.06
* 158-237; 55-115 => 1.04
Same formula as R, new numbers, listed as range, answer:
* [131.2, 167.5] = 13.4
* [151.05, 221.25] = 14.1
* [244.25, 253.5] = 14.4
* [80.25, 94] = 13.3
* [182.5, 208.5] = 14.4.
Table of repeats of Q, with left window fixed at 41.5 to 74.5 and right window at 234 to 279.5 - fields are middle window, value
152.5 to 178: 2.2 N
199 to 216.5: 0.8 N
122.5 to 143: 0.9 N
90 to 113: 1.2 N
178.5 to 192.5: 0.9 N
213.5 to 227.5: 1.5 N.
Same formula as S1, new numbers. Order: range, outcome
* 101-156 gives 14.49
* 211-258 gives 17.19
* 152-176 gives 14.88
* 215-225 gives 15.44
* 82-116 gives 14.26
